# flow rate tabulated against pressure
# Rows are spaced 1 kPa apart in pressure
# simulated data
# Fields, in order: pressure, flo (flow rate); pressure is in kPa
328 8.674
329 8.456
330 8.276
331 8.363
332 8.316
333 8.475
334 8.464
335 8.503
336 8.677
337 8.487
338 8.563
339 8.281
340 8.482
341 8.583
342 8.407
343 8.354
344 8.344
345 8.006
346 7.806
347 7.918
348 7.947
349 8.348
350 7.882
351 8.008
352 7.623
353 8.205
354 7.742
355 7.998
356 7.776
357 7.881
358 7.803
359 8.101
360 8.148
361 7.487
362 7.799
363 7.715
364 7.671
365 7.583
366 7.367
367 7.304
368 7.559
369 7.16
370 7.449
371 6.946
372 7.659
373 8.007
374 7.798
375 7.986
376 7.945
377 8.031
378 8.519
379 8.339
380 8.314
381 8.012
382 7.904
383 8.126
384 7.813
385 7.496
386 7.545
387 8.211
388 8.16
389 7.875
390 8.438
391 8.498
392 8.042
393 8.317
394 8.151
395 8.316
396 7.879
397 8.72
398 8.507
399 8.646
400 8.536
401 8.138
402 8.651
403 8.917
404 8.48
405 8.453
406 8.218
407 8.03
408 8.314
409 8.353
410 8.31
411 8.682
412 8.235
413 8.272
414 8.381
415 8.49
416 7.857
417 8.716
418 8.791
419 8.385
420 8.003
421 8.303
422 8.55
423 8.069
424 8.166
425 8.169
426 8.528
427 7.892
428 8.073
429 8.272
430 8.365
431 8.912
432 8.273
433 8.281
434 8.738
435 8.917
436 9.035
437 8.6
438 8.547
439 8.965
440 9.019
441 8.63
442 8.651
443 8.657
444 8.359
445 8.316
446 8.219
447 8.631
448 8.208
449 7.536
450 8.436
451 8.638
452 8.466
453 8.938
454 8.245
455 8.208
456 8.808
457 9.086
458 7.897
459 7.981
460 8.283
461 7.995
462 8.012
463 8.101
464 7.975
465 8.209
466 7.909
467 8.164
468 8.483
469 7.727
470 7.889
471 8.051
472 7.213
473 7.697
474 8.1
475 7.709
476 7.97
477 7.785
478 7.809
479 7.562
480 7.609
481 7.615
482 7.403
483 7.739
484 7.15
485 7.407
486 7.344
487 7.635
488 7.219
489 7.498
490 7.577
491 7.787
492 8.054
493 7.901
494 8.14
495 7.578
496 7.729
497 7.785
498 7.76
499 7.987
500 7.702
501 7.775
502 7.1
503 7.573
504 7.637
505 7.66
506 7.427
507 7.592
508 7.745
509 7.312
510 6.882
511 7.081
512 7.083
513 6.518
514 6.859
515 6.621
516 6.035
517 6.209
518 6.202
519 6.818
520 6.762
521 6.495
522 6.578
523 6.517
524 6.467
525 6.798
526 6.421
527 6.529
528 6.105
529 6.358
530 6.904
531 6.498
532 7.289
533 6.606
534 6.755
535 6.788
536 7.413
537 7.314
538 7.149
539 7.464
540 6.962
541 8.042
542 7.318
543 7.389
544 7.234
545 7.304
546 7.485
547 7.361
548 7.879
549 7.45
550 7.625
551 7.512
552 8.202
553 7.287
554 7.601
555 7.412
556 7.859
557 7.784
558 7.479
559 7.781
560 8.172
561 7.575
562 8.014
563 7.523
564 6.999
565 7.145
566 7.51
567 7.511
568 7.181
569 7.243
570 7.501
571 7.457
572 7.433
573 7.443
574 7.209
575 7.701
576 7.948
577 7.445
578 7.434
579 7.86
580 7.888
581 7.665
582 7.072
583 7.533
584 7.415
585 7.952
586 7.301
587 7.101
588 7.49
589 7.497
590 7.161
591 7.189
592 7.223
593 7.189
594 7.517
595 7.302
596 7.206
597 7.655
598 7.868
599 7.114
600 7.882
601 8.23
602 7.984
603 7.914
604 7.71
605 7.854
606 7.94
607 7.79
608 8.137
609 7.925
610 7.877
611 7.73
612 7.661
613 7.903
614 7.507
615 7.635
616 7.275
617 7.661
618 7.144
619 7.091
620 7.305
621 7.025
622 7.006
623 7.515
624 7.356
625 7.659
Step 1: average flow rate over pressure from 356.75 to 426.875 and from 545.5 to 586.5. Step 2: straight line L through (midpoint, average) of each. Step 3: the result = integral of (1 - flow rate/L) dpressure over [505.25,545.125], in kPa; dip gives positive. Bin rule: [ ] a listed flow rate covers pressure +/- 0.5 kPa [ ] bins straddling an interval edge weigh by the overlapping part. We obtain 4.1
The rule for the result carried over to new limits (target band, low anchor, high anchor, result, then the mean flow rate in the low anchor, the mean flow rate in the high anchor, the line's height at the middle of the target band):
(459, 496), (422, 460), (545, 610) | 1.9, 8.45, 7.57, 8.22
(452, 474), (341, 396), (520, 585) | -1.5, 7.93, 7.3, 7.61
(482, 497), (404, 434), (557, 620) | 0.7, 8.33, 7.56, 8.01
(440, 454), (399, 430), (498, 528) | -1.0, 8.35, 6.98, 7.89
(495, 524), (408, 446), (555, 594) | 2.9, 8.45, 7.5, 7.92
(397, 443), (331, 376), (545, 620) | -3.5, 7.97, 7.57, 7.85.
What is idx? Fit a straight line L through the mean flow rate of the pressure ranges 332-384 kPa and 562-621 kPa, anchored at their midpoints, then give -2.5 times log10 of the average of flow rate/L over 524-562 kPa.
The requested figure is 0.05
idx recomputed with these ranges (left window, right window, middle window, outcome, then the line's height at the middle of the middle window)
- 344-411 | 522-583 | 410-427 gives -0.06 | 7.86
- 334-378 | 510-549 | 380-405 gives -0.07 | 7.73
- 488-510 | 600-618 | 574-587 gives 0.03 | 7.76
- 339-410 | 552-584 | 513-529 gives 0.18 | 7.67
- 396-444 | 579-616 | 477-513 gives 0.08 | 8.1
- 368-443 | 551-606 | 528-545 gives 0.10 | 7.73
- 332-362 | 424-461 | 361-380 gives 0.07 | 8.22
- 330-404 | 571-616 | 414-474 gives -0.06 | 7.91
